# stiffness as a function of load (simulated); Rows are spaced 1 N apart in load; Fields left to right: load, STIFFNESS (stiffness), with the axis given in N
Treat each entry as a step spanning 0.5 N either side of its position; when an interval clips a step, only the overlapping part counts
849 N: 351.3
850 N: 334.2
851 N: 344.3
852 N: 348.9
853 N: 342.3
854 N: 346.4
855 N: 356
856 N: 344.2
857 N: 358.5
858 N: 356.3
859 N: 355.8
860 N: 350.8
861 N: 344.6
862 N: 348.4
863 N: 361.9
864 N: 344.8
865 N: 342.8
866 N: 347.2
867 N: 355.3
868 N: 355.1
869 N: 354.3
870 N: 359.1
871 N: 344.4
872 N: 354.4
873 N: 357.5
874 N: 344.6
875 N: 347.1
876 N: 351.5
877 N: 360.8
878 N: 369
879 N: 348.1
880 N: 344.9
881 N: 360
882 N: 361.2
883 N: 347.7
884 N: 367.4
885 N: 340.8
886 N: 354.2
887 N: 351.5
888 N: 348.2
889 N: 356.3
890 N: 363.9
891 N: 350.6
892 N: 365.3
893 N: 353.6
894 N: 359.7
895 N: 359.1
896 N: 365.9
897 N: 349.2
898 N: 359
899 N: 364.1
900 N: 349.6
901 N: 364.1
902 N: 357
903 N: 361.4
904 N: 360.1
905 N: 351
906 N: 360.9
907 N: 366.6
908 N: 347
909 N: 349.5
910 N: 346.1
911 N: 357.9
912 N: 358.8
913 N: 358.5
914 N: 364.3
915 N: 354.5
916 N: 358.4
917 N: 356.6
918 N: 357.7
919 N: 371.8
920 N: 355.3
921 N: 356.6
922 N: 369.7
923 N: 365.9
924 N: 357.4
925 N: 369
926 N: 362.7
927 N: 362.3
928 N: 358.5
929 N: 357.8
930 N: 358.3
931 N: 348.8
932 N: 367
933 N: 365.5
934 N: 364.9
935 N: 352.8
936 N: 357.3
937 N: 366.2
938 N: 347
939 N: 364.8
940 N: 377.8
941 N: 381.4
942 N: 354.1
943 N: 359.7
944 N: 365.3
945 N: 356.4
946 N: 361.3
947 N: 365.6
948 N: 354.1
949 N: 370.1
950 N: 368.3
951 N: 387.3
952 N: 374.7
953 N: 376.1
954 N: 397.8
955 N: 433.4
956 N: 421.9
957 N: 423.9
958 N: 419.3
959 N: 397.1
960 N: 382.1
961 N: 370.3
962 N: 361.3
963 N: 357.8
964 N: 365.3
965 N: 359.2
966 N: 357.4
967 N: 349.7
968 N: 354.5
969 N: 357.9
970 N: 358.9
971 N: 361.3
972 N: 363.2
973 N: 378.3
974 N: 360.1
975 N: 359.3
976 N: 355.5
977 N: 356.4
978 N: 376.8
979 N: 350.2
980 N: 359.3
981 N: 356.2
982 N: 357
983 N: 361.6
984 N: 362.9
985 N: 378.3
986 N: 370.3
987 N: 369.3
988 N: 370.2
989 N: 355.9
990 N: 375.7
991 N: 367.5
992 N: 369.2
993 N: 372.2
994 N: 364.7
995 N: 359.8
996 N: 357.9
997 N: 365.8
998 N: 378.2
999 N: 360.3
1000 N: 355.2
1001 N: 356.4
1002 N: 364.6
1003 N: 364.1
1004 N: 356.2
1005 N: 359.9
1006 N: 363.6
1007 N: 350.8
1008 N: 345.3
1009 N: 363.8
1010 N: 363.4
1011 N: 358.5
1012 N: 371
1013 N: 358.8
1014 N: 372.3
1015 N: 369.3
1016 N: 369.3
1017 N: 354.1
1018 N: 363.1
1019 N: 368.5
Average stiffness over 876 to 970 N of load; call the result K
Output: 364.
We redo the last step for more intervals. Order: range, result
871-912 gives 356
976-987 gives 363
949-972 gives 378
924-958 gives 371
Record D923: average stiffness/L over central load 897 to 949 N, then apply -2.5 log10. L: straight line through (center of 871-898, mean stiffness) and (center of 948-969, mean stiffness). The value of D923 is 0.02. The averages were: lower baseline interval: 355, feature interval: 360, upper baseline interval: 380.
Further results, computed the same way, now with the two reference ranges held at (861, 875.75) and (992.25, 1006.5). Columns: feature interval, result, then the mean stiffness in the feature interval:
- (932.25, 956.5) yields -0.041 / 372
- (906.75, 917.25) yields -0.003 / 356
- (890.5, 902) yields -0.014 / 358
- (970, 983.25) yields -0.001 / 361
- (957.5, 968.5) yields -0.032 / 370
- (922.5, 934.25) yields -0.015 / 361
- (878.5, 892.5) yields -0.005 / 354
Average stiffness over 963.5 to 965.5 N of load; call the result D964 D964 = 362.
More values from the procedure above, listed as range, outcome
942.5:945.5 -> 360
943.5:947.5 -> 362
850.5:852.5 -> 347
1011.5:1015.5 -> 368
